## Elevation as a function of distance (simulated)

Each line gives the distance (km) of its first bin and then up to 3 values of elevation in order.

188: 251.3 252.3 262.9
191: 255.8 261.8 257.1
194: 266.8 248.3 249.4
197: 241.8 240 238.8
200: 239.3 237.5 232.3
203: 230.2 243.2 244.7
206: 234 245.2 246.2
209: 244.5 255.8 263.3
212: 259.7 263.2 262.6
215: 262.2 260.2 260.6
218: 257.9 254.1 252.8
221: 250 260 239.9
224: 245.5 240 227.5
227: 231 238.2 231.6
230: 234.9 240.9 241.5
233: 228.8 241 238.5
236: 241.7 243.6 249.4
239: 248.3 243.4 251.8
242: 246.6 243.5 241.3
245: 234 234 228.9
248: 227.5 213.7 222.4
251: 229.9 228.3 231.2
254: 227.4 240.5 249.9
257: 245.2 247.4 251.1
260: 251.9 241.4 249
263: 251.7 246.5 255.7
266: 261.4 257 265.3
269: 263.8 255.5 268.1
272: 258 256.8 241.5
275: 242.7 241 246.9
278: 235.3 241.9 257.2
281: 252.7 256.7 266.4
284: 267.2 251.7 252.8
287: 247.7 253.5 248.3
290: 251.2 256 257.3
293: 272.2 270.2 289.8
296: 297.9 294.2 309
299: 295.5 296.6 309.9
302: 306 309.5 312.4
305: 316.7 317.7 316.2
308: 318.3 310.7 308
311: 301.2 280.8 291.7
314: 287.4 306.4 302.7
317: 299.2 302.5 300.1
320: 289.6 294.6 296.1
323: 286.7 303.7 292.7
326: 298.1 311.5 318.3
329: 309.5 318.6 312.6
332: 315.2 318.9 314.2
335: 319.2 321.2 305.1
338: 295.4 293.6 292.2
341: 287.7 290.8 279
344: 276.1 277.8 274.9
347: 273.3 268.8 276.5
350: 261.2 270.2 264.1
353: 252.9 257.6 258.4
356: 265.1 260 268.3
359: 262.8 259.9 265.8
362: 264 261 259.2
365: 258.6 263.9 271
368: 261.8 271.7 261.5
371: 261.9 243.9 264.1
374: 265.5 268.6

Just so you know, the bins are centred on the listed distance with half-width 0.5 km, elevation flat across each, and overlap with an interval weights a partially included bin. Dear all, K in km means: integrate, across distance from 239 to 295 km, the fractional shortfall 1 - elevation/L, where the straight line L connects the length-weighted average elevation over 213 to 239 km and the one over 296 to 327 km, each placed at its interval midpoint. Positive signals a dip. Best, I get 5.0 km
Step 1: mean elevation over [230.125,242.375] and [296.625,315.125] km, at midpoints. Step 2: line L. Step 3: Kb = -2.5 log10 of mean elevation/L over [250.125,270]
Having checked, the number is 0.07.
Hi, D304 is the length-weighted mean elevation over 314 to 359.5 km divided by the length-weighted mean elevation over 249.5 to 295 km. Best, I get 1.2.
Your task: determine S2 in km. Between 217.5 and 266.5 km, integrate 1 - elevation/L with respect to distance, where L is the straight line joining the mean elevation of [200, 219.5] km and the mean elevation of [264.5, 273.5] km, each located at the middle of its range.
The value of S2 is 2.7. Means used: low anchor 250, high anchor 260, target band 241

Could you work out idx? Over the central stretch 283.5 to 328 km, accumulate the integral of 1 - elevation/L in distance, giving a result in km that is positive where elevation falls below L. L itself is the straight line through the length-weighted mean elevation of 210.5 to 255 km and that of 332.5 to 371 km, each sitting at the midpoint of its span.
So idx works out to -4.7 km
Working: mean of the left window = 243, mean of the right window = 276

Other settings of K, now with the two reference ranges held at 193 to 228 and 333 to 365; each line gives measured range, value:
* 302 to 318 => -2.2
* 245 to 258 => 1.2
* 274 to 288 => 0.6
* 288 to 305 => -1.3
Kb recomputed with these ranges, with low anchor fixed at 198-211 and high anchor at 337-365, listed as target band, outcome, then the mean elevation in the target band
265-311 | -0.06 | 274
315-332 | -0.14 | 303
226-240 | 0.04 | 239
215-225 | -0.04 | 253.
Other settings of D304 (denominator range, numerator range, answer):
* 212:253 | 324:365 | 1.17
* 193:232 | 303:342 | 1.23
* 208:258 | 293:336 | 1.25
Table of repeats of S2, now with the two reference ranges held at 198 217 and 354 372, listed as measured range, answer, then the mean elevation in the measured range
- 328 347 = -2.9 km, 300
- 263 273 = -0.2 km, 259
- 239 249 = 0.5 km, 238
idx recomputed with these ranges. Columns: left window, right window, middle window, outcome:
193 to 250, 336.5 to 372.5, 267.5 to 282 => 0.1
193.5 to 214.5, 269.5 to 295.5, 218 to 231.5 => 0.4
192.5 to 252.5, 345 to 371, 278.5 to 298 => -0.7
